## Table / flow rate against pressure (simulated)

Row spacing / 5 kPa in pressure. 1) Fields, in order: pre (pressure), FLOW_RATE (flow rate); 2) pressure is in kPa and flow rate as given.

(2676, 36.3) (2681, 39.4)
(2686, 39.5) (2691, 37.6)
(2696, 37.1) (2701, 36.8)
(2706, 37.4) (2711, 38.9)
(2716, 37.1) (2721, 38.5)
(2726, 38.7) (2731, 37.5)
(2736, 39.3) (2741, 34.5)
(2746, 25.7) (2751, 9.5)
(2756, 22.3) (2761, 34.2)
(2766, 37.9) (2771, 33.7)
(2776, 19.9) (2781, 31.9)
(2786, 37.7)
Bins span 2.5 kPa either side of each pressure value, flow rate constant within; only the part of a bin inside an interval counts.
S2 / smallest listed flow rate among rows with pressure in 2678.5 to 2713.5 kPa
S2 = 36.8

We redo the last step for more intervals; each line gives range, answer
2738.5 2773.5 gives 9.5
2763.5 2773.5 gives 33.7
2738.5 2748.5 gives 25.7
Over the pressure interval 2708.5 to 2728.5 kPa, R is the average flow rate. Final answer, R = 38.3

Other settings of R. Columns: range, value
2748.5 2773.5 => 27.5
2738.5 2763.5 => 25.2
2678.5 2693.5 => 38.8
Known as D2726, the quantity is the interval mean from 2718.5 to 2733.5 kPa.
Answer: 38.2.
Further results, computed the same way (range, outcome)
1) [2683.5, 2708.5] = 37.7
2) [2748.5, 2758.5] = 15.9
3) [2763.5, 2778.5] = 30.5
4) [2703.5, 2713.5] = 38.1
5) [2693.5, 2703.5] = 37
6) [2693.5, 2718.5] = 37.5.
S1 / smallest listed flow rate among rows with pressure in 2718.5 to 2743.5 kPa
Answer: 34.5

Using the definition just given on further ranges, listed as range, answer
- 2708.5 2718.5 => 37.1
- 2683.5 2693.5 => 37.6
